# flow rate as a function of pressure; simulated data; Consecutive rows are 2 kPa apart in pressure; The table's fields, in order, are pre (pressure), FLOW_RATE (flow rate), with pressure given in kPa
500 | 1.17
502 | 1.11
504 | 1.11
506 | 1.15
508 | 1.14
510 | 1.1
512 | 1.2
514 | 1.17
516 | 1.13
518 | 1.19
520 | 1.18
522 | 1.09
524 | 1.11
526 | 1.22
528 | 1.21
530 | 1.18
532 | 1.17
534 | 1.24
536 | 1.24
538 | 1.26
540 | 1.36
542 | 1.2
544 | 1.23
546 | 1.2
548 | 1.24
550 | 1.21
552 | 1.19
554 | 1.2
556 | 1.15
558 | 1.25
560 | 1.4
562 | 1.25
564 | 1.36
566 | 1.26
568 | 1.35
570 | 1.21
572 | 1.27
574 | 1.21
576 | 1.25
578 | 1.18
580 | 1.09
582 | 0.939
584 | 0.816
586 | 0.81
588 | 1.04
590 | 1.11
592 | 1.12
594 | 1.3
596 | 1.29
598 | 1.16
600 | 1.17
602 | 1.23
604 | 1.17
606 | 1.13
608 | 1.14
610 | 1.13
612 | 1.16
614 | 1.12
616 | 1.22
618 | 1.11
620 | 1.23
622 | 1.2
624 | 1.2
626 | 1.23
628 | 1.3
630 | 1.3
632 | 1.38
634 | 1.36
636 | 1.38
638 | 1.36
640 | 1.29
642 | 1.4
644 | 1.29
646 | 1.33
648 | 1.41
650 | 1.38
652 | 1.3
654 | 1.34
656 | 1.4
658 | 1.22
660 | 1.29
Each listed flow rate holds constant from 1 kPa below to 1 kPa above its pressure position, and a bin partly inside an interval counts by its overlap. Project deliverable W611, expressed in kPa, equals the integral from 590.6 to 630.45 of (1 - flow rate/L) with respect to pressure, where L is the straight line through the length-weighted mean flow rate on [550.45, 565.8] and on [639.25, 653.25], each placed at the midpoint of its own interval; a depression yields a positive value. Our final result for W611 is 3.5 kPa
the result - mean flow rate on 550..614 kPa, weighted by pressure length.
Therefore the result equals 1.17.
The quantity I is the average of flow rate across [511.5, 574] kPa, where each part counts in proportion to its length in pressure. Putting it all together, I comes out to 1.22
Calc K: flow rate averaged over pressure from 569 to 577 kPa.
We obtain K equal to 1.23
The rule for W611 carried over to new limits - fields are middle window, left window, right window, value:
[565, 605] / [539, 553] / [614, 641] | 3.2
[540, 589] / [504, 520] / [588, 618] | -0.9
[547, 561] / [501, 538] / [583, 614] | -1.1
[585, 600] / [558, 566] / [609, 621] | 1.3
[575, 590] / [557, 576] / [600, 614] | 2.6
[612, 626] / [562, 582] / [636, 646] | 1.3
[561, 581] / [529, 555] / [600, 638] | -0.3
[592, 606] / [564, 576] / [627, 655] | 1.0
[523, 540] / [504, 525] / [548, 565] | -0.4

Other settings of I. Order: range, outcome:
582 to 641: 1.18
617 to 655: 1.3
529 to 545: 1.24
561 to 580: 1.25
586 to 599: 1.14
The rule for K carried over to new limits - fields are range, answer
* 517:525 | 1.14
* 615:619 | 1.17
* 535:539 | 1.25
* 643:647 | 1.31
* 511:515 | 1.19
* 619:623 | 1.21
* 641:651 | 1.36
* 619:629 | 1.23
